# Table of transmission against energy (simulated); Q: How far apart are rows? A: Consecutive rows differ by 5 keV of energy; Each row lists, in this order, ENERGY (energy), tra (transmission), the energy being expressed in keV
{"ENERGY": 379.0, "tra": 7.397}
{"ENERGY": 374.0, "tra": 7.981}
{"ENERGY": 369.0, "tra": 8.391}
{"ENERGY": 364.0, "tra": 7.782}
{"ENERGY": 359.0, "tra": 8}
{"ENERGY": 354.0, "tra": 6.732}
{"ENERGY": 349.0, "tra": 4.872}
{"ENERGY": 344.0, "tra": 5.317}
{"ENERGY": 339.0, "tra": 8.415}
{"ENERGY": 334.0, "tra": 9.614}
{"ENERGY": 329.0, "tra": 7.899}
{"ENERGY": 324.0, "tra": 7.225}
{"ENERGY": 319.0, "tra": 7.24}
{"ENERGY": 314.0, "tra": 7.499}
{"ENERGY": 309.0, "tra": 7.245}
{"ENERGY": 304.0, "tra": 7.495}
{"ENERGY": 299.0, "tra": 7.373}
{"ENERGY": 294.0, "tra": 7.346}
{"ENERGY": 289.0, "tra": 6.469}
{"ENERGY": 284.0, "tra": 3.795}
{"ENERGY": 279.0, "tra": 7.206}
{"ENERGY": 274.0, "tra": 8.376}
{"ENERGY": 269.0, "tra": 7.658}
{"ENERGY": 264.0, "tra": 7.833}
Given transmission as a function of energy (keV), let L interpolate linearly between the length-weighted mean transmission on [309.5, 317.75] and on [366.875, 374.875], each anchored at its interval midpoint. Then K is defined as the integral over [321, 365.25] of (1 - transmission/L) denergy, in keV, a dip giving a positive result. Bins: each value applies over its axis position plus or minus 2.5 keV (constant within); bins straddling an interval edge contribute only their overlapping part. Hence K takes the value 2.9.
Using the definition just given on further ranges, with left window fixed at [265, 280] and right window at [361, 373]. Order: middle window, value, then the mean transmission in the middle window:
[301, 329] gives 1.9 keV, 7.39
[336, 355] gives 3.8 keV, 6.39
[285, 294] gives 1.8 keV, 6.27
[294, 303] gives 0.6 keV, 7.39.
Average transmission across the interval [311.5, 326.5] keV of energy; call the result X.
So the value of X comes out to 7.32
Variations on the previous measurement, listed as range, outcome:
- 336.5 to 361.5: 6.67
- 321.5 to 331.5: 7.56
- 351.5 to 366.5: 7.5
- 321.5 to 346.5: 7.69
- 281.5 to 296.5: 5.87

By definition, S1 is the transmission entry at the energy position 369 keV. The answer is 8.391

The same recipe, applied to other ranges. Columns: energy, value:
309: 7.245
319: 7.24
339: 8.415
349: 4.872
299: 7.373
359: 8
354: 6.732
